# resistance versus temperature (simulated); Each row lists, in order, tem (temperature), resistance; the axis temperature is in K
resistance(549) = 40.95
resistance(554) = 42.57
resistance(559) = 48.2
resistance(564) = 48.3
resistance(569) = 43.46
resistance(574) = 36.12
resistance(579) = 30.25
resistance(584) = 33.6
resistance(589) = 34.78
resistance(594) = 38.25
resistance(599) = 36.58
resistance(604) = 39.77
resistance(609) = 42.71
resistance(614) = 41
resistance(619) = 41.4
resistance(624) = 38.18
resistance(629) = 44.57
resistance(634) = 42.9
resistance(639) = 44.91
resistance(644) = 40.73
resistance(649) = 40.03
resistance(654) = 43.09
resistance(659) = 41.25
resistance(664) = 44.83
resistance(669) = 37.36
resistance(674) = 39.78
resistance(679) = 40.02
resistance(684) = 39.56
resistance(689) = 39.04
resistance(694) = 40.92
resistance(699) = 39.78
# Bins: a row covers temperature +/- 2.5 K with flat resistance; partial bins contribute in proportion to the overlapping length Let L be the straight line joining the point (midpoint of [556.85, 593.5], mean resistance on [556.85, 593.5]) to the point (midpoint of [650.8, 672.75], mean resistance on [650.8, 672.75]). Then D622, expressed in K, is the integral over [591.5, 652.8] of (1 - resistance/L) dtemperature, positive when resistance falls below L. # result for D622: -0.9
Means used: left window 39.1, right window 41.5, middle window 41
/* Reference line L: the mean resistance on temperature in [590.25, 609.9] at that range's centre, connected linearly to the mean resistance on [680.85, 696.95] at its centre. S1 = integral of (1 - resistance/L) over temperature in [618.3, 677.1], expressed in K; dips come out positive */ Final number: -3.3 K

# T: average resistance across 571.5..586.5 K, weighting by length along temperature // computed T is 33.3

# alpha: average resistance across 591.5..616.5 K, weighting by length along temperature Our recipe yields 39.7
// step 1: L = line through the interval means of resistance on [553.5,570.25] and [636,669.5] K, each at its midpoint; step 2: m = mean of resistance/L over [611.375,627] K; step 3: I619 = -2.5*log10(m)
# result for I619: 0.08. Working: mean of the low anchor 46.2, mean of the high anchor 42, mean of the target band 40.4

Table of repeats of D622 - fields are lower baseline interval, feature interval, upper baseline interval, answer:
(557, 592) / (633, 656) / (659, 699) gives -1.4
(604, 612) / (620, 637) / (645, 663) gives -0.1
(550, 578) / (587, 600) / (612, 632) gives 1.7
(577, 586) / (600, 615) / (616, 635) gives -1.2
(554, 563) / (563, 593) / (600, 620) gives 4.9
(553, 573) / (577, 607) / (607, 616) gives 5.1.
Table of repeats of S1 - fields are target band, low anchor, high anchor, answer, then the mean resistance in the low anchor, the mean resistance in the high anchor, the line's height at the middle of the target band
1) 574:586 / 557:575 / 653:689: 3.1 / 44.6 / 40.6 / 44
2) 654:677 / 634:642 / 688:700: 0.6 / 44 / 40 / 42.1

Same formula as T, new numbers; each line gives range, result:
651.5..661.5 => 42.2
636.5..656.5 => 42.2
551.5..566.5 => 46.4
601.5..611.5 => 41.2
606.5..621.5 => 41.7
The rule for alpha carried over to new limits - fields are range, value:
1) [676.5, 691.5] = 39.5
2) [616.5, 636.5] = 41.8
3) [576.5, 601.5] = 34.7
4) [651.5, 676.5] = 41.3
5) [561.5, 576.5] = 42.6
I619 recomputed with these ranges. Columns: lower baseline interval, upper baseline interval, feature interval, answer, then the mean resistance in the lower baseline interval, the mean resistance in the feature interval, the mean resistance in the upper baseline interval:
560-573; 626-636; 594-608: 0.15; 45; 38.7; 43.5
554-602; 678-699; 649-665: -0.07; 39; 42.4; 39.9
